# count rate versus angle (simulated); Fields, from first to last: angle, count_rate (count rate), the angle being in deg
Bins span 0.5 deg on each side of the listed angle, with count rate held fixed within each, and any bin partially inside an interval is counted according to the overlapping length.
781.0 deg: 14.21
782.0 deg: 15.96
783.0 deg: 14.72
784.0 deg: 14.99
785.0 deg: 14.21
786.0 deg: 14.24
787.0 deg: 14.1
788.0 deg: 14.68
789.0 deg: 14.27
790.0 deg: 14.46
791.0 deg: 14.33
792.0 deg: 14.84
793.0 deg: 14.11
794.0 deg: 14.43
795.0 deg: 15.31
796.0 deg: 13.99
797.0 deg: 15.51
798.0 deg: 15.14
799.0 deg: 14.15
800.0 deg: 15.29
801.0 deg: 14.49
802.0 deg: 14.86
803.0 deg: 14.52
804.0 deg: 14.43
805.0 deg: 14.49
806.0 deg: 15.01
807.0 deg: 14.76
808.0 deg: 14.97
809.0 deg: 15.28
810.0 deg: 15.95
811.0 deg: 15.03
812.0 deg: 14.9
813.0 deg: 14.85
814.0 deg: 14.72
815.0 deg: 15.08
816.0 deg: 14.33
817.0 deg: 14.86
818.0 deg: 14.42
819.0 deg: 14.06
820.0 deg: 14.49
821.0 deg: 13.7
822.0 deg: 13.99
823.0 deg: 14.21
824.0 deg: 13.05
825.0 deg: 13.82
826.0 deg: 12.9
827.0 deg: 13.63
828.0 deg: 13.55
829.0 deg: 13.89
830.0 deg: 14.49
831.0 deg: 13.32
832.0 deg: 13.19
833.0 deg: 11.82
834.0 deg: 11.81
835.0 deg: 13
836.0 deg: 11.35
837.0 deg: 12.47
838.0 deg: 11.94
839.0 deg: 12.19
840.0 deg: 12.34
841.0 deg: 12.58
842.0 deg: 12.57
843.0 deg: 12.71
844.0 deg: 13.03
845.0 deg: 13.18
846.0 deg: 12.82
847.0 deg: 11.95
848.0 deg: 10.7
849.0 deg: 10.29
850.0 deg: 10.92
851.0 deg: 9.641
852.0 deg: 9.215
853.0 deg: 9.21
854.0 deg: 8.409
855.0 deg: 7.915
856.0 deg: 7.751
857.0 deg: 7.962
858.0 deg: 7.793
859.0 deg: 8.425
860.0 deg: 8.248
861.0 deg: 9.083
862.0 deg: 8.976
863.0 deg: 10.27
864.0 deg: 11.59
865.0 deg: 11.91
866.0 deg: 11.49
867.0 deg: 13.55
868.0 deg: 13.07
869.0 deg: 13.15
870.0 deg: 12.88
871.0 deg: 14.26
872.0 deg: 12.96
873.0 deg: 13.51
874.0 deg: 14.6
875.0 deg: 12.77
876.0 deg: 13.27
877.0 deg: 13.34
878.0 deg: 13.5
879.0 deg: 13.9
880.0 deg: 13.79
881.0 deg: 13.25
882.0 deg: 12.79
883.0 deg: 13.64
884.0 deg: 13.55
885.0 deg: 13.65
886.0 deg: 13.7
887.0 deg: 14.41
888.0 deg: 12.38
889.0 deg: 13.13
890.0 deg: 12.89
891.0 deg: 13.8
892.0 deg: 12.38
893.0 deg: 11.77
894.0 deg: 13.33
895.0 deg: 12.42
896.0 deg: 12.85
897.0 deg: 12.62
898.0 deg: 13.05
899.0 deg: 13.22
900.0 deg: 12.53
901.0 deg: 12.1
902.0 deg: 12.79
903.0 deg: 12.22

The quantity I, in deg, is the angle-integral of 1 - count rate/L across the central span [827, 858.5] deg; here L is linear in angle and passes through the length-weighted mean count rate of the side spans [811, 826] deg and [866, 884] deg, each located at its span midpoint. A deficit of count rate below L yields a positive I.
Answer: 5.6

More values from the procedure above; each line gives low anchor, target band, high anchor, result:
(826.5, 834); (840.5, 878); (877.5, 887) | 6.09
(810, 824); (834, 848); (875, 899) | 1.66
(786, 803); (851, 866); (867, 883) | 4.94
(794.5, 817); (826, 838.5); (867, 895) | 1.26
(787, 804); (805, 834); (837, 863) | -3.19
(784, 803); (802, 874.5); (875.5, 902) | 7.09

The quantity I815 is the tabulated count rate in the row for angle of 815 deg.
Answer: 15.08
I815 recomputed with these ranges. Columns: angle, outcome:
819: 14.06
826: 12.9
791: 14.33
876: 13.27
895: 12.42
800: 15.29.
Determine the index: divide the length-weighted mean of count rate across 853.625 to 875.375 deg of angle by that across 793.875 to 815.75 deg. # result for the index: 0.74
